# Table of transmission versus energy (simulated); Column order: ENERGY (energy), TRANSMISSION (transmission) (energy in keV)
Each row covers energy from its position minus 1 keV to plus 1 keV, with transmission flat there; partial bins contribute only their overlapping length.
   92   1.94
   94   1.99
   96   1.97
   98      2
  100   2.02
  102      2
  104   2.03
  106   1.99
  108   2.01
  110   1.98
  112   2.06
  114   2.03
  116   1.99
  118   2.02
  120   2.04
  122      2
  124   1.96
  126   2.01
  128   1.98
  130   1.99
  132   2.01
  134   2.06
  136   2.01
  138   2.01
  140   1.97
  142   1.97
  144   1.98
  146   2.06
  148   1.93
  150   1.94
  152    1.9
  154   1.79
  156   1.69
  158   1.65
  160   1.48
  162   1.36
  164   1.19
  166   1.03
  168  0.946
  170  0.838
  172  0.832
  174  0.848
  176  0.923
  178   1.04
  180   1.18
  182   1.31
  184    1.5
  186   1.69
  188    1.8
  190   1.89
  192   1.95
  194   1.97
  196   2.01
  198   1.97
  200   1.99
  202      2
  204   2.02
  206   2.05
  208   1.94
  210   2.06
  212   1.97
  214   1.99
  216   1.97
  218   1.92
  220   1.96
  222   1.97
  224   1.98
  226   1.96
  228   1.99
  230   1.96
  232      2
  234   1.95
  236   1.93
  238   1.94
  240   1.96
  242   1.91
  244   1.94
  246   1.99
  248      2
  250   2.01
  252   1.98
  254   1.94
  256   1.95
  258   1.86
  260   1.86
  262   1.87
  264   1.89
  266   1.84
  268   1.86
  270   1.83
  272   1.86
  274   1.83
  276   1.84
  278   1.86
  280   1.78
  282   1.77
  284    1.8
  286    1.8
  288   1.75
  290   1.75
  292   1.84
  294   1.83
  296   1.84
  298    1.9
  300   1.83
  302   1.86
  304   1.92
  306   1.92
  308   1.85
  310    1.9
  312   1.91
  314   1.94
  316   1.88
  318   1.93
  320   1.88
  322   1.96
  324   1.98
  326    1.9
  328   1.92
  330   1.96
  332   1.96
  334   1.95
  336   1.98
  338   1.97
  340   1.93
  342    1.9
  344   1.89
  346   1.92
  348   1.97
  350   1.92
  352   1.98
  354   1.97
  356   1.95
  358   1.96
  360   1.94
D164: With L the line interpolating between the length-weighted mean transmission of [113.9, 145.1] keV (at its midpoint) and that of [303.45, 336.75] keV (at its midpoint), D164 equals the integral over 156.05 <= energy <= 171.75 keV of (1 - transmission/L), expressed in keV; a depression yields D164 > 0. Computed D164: 6.0 keV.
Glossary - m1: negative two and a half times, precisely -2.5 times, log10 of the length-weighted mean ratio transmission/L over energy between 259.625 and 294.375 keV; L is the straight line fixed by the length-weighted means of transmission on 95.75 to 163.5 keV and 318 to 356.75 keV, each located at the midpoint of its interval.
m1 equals 0.07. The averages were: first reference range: 1.93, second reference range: 1.94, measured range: 1.82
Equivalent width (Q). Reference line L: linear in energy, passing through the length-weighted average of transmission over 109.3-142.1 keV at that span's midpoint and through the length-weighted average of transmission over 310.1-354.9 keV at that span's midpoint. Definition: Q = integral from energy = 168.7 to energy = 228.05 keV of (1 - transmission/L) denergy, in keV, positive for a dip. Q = 8.1 keV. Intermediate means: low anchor 2.01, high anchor 1.94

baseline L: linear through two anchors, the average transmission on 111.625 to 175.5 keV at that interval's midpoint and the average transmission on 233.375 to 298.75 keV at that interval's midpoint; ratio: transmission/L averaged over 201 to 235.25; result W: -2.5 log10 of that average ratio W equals -0.09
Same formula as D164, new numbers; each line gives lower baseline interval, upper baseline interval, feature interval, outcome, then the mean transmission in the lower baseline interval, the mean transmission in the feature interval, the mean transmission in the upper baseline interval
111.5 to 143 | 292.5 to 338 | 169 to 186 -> 7.59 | 2.01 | 1.1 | 1.91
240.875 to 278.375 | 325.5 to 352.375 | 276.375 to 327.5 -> 1.55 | 1.9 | 1.86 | 1.94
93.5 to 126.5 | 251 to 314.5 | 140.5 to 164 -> 2.35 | 2.01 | 1.77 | 1.86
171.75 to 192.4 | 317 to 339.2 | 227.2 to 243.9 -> -4.01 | 1.36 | 1.95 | 1.94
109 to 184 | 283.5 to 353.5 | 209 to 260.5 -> -4.95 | 1.67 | 1.96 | 1.9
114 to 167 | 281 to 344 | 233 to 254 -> -0.98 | 1.85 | 1.96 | 1.89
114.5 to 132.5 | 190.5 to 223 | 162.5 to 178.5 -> 8.24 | 2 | 0.966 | 1.98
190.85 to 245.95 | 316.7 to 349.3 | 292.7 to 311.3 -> 0.71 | 1.97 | 1.87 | 1.94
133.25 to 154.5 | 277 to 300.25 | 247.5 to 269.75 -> -0.79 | 1.97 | 1.91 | 1.81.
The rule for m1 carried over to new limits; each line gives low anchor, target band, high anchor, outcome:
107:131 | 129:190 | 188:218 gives 0.259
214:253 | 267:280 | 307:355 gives 0.063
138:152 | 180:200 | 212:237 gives 0.117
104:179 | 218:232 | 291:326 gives -0.093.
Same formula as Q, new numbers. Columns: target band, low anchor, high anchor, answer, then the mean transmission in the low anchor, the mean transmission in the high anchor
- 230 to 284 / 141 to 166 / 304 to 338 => -1.61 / 1.72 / 1.93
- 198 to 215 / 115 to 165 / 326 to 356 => -0.89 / 1.88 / 1.94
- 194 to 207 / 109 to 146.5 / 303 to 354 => -0.17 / 2.01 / 1.93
